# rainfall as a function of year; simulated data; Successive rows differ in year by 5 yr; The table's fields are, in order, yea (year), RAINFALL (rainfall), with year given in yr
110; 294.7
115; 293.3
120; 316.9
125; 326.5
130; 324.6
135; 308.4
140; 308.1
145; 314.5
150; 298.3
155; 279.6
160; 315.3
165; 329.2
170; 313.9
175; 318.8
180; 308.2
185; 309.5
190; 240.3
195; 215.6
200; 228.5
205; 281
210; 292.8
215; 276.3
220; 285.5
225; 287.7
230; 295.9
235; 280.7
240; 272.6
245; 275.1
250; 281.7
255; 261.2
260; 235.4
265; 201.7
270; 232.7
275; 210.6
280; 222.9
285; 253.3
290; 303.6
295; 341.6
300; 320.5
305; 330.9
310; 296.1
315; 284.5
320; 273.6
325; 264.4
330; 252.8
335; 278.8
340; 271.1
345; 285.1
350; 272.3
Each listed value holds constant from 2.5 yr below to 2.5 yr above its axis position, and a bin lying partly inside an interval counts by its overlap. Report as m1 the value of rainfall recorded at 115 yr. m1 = 293.3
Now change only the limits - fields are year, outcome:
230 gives 295.9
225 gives 287.7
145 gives 314.5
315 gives 284.5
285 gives 253.3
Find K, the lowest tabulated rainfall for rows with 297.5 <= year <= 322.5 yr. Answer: 273.6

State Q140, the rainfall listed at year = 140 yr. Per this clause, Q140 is 308.1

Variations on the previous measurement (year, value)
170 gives 313.9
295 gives 341.6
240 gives 272.6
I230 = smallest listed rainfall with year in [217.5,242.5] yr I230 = 272.6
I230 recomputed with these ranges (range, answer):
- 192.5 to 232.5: 215.6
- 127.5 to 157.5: 279.6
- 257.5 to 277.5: 201.7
